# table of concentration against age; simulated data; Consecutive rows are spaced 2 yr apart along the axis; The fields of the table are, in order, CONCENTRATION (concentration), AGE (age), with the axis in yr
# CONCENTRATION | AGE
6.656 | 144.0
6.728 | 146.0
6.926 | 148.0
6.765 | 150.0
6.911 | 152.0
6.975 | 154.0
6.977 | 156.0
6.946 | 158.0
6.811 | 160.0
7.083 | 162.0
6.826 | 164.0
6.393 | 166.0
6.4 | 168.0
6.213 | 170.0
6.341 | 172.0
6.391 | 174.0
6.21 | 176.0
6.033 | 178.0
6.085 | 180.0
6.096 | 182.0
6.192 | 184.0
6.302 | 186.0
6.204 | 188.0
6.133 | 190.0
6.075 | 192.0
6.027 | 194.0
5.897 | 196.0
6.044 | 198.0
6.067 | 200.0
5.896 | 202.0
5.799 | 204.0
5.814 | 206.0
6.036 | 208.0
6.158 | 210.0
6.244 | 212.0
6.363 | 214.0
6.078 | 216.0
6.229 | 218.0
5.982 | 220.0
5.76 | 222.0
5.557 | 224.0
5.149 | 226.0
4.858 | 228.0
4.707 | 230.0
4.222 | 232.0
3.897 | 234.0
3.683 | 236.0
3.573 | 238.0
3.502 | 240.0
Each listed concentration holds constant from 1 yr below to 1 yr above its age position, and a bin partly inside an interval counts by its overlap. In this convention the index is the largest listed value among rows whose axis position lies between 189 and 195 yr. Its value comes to 6.133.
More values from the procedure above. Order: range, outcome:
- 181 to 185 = 6.192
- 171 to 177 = 6.391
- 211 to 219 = 6.363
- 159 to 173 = 7.083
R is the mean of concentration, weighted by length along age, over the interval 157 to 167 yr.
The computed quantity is 6.81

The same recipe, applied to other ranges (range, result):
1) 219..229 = 5.46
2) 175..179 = 6.12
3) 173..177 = 6.3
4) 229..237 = 4.13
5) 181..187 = 6.2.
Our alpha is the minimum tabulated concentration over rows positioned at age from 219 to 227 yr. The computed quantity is 5.149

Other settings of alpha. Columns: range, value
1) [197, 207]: 5.799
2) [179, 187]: 6.085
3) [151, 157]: 6.911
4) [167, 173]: 6.213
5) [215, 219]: 6.078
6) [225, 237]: 3.683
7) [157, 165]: 6.811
